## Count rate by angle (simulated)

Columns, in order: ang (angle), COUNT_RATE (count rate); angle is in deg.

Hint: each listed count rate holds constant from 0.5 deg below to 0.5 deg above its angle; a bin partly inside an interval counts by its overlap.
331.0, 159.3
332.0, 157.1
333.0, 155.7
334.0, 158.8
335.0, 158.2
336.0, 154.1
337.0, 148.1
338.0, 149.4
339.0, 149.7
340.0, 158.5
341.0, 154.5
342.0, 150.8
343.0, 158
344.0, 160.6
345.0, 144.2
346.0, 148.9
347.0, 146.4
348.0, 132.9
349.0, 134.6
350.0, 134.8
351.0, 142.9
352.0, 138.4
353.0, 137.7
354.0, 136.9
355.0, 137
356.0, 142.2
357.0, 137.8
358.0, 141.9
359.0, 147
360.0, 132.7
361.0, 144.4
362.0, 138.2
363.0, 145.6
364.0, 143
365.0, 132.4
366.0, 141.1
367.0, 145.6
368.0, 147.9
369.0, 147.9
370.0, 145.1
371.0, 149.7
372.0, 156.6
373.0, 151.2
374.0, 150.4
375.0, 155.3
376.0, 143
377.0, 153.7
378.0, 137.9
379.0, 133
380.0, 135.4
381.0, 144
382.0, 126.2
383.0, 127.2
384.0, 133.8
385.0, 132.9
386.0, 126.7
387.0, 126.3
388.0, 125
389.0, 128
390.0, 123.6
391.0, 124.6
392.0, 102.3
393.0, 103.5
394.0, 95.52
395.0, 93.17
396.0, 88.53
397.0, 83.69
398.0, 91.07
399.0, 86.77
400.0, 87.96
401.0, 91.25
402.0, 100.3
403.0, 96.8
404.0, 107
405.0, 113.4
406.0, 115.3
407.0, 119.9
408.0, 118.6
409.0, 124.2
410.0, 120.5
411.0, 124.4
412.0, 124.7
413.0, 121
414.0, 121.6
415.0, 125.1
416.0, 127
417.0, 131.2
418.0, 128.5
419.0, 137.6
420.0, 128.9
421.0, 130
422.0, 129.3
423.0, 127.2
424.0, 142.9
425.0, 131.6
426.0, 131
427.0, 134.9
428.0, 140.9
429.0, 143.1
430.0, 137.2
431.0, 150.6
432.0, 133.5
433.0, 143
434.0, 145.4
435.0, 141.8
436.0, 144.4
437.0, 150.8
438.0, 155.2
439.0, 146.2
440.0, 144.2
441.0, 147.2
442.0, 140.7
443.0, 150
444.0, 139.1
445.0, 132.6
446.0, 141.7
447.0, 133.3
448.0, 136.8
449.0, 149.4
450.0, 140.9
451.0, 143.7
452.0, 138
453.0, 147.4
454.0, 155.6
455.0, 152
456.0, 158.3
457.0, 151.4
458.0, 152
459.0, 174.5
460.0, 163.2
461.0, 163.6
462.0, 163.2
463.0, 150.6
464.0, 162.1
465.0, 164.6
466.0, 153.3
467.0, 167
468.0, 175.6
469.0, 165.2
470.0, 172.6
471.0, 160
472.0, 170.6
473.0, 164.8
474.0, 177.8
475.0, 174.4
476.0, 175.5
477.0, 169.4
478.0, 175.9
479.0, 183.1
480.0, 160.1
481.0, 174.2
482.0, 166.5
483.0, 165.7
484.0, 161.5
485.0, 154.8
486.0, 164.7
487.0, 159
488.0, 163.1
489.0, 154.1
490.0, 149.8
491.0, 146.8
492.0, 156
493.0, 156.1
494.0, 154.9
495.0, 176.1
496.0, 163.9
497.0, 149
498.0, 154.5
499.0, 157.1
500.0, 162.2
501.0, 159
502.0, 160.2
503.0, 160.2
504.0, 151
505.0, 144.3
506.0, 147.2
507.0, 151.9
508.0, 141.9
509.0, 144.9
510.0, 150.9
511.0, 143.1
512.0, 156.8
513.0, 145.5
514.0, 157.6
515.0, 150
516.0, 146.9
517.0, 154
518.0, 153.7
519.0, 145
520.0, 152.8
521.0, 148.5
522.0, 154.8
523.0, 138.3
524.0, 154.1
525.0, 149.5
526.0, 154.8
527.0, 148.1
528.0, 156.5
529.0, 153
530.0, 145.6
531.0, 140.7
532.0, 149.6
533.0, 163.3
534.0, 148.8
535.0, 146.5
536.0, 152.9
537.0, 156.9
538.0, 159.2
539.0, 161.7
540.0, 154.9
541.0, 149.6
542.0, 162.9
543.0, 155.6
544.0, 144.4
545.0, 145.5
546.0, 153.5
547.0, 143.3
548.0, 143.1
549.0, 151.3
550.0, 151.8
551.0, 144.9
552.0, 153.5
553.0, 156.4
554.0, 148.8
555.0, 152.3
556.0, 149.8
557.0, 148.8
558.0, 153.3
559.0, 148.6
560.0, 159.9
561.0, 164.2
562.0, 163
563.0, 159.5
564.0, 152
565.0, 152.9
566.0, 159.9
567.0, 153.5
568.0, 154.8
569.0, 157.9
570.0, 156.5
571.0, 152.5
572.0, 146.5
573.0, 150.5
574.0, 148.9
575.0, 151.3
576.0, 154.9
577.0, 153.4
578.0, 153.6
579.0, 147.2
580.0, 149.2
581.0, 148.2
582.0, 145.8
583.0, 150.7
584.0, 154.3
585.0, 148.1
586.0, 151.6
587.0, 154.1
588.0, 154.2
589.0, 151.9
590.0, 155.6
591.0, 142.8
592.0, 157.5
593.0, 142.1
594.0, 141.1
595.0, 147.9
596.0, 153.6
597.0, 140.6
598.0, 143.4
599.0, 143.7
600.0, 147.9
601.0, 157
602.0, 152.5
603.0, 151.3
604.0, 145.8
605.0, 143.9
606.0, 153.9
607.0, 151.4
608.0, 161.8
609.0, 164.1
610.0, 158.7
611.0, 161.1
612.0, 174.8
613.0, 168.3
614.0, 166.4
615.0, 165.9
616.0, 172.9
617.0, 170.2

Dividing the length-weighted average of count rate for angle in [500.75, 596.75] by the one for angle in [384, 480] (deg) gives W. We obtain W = 1.1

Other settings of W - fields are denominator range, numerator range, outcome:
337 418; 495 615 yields 1.17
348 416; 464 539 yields 1.23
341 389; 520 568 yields 1.08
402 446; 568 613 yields 1.15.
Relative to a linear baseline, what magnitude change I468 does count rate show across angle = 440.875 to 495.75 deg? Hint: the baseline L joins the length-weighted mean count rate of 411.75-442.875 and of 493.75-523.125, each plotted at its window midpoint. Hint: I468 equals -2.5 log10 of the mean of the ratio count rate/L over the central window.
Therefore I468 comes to -0.10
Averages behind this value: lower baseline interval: 137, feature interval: 158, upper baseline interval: 153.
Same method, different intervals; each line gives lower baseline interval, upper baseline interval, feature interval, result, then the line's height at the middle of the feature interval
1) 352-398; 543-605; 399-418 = 0.19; 136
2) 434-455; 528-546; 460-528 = -0.07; 149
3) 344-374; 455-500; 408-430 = 0.18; 153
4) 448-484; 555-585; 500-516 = 0.05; 158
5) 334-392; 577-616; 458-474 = -0.13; 147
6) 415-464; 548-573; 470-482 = -0.17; 146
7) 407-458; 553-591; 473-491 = -0.16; 143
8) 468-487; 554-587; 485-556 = 0.06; 161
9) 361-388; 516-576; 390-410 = 0.35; 143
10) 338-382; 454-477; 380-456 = 0.21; 155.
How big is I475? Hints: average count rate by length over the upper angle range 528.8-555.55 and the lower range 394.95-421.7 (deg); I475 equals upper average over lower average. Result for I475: 1.3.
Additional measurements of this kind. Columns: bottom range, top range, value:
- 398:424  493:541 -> 1.30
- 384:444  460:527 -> 1.27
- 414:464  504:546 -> 1.05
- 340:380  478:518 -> 1.09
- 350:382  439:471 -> 1.07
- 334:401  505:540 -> 1.12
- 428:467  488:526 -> 1.03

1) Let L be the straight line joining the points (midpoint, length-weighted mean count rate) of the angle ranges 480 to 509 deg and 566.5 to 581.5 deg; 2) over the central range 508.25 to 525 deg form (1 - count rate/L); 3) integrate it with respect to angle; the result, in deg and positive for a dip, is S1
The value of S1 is 0.6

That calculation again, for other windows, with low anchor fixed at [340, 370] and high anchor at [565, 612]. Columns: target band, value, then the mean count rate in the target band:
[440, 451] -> 0.38 deg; 141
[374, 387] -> 0.60 deg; 137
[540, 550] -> -0.01 deg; 150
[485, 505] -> -1.22 deg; 157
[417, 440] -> 1.13 deg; 139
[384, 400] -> 3.95 deg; 109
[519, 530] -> -0.08 deg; 151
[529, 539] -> -0.16 deg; 152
